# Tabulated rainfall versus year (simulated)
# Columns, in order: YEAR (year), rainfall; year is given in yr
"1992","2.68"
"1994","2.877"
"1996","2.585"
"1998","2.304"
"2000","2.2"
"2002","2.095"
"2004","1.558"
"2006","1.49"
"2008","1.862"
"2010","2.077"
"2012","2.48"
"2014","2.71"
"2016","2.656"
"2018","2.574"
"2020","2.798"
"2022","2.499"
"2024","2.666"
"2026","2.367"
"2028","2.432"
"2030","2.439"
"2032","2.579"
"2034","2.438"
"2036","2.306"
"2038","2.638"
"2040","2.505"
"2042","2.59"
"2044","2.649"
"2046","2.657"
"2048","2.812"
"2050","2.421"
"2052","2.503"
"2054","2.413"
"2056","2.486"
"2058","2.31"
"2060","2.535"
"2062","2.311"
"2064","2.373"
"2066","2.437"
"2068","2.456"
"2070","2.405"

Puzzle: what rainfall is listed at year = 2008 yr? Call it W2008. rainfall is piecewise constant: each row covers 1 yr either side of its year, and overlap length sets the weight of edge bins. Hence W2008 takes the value 1.862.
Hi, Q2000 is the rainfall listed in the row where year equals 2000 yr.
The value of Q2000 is 2.2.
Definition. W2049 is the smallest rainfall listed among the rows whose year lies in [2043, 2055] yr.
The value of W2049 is 2.413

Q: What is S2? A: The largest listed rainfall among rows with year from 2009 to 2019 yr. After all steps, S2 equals 2.71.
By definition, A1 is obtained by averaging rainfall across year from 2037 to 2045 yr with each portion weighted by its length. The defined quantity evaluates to 2.6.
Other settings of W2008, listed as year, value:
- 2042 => 2.59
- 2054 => 2.413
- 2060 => 2.535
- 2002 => 2.095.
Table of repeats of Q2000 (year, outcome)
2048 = 2.812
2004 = 1.558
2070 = 2.405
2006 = 1.49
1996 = 2.585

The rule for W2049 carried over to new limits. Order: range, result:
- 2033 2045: 2.306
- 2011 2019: 2.48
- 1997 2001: 2.2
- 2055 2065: 2.31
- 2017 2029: 2.367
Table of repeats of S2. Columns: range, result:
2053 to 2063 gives 2.535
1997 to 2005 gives 2.304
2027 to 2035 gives 2.579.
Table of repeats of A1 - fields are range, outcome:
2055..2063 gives 2.41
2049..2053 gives 2.46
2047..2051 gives 2.62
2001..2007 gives 1.71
